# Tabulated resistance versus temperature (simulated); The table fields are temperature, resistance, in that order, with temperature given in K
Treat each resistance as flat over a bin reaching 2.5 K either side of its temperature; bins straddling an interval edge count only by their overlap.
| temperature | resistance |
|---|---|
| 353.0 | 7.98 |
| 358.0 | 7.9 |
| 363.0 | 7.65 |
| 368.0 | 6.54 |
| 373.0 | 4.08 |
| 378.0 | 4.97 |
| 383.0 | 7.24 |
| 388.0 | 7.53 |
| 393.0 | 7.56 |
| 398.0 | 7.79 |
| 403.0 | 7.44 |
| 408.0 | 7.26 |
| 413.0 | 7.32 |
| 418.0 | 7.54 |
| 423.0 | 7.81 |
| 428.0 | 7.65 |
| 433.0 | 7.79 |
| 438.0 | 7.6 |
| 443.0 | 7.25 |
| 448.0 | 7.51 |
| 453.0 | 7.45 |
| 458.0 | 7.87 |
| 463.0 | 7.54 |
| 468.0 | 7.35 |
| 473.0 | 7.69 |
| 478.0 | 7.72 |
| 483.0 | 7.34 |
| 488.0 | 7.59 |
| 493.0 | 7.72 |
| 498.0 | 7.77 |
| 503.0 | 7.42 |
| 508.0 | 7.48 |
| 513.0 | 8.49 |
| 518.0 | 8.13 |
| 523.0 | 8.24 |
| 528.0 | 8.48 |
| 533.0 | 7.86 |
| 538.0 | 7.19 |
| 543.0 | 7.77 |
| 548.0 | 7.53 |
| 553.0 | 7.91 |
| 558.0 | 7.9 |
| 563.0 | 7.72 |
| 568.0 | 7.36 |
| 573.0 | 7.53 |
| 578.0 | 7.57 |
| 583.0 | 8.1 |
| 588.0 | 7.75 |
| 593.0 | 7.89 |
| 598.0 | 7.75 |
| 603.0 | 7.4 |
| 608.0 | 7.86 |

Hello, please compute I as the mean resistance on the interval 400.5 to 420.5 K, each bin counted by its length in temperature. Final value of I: 7.39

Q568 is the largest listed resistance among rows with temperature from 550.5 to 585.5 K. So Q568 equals 8.1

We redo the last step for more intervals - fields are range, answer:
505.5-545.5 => 8.49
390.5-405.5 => 7.79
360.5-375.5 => 7.65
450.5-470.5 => 7.87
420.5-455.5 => 7.81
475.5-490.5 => 7.72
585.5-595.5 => 7.89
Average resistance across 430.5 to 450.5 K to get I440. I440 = 7.54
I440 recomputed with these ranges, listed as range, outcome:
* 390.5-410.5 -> 7.51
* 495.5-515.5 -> 7.79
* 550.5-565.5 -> 7.84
